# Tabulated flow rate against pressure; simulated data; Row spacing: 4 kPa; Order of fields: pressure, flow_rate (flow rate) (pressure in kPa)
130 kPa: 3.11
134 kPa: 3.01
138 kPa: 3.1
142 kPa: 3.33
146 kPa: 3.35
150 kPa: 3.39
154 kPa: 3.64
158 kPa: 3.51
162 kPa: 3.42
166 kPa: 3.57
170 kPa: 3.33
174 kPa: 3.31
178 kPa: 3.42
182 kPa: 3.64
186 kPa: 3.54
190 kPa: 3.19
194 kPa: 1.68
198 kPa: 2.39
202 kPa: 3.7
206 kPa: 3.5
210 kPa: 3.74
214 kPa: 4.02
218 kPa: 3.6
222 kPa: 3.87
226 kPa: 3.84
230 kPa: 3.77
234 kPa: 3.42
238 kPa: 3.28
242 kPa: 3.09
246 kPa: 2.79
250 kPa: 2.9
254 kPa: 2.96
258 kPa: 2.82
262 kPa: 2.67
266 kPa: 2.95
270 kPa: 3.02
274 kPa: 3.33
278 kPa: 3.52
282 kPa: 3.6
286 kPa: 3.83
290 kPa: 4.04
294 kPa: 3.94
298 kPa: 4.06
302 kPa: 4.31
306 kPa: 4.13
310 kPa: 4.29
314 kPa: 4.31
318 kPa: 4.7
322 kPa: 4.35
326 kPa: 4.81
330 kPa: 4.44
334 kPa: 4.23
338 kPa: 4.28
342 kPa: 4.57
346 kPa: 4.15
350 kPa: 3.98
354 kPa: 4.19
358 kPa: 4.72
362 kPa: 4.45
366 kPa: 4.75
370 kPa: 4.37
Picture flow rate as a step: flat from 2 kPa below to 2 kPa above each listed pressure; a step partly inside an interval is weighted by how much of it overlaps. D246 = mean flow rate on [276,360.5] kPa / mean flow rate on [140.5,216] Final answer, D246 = 1.26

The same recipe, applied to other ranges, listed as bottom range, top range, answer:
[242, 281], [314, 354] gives 1.45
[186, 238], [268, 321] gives 1.16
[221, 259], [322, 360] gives 1.34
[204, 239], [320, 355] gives 1.18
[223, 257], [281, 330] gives 1.29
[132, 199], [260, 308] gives 1.12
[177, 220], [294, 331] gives 1.32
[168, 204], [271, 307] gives 1.22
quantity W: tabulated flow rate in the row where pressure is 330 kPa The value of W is 4.44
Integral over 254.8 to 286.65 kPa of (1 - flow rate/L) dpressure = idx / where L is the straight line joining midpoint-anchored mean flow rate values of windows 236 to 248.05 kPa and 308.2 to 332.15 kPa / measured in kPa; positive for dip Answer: 3.6 kPa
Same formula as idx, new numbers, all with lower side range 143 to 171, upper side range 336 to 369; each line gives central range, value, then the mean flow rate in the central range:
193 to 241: 4.06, 3.43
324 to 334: -0.64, 4.55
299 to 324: -0.87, 4.34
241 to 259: 4.58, 2.91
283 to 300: 0.62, 3.95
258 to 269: 3.14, 2.83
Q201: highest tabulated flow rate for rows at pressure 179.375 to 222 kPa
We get 4.02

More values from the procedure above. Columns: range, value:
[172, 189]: 3.64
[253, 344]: 4.81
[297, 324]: 4.7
